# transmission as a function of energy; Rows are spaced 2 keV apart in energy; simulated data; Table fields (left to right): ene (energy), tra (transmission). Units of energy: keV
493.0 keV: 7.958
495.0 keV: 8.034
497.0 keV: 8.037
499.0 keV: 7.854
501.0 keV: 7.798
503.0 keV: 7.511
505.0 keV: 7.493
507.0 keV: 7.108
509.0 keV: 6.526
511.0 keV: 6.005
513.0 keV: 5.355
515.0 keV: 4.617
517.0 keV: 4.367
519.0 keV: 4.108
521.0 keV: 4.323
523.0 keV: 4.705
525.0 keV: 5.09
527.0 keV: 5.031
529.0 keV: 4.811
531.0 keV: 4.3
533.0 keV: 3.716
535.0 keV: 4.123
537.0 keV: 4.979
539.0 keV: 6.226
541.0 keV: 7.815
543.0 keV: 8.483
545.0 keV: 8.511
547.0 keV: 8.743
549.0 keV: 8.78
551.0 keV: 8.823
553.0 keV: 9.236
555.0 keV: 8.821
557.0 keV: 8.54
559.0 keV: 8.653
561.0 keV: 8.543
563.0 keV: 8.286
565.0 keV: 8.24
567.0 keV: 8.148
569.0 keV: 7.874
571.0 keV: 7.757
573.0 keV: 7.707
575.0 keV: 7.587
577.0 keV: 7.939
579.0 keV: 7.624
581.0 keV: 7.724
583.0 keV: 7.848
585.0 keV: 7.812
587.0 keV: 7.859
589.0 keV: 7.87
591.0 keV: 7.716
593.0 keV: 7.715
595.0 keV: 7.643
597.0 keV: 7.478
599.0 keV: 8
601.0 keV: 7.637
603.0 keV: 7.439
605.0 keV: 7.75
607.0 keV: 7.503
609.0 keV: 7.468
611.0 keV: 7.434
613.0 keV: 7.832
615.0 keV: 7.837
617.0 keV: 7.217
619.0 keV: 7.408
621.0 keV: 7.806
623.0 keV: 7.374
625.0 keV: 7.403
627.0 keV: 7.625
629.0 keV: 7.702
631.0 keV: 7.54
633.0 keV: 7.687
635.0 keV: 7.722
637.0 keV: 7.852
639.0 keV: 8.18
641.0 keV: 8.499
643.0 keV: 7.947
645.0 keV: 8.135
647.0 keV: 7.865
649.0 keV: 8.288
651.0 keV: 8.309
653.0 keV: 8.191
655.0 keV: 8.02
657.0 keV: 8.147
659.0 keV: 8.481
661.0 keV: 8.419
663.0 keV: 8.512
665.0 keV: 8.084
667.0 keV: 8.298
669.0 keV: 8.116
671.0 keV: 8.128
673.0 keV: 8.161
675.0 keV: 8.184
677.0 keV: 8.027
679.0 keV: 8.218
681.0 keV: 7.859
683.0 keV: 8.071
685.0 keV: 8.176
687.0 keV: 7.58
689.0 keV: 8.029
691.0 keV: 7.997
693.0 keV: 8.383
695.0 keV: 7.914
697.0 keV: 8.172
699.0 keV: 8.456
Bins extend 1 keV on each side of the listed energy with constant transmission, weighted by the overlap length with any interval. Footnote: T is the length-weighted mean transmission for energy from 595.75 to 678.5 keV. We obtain 7.9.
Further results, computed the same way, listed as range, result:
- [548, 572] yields 8.48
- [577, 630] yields 7.65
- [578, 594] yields 7.77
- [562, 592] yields 7.87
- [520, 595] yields 7.25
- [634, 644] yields 8.04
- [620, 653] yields 7.88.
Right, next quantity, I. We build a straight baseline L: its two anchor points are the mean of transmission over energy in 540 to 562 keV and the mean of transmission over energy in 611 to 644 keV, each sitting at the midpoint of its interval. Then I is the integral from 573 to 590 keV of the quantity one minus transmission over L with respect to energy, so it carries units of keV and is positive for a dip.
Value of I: 1.00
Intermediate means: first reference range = 8.63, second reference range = 7.72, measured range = 7.78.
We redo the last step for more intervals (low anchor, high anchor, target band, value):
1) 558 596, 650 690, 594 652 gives 2.1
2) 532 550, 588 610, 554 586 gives -3.7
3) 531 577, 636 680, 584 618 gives 1.0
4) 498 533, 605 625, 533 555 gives -4.4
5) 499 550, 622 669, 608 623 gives -0.1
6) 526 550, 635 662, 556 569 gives -3.2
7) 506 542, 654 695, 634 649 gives -1.1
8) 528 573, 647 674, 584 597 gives 0.0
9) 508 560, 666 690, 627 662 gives -1.7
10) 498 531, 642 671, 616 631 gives 0.2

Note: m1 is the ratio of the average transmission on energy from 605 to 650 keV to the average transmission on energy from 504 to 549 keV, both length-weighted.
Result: 1.3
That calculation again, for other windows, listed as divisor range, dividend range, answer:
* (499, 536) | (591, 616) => 1.40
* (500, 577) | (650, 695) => 1.19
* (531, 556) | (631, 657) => 1.11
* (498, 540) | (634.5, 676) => 1.48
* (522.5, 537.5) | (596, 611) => 1.66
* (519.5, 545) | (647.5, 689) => 1.51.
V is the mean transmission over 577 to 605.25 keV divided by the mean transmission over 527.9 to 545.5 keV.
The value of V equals 1.33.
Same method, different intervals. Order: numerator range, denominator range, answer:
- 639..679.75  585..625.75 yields 1.08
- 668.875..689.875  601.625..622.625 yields 1.06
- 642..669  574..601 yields 1.06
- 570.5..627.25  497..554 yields 1.21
